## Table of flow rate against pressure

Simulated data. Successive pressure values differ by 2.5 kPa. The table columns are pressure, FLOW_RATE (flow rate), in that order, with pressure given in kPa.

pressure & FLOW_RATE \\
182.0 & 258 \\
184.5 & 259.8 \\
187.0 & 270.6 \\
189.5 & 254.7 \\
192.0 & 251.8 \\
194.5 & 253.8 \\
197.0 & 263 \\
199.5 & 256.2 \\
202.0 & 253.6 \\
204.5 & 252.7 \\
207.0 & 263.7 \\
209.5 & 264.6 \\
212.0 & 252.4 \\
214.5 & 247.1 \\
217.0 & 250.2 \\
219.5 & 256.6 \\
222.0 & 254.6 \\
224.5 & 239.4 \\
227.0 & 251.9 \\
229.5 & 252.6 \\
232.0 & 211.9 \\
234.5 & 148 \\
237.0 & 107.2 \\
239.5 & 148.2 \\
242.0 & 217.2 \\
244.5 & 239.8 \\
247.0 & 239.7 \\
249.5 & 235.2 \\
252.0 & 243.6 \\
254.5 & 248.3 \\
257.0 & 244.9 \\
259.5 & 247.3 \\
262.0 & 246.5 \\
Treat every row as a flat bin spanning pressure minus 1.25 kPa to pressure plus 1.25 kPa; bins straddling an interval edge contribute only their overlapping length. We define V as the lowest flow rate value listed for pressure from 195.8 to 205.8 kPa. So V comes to 252.7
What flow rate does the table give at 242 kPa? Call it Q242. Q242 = 217.2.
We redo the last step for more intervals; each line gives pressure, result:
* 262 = 246.5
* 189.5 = 254.7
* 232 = 211.9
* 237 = 107.2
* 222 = 254.6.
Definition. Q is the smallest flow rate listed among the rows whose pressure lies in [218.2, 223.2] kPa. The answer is 254.6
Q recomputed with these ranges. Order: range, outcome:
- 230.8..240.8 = 107.2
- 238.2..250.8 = 148.2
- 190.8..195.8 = 251.8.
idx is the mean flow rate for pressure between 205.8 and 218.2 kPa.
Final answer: 256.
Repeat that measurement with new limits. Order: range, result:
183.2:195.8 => 258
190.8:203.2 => 256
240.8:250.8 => 233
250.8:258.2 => 246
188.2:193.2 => 253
